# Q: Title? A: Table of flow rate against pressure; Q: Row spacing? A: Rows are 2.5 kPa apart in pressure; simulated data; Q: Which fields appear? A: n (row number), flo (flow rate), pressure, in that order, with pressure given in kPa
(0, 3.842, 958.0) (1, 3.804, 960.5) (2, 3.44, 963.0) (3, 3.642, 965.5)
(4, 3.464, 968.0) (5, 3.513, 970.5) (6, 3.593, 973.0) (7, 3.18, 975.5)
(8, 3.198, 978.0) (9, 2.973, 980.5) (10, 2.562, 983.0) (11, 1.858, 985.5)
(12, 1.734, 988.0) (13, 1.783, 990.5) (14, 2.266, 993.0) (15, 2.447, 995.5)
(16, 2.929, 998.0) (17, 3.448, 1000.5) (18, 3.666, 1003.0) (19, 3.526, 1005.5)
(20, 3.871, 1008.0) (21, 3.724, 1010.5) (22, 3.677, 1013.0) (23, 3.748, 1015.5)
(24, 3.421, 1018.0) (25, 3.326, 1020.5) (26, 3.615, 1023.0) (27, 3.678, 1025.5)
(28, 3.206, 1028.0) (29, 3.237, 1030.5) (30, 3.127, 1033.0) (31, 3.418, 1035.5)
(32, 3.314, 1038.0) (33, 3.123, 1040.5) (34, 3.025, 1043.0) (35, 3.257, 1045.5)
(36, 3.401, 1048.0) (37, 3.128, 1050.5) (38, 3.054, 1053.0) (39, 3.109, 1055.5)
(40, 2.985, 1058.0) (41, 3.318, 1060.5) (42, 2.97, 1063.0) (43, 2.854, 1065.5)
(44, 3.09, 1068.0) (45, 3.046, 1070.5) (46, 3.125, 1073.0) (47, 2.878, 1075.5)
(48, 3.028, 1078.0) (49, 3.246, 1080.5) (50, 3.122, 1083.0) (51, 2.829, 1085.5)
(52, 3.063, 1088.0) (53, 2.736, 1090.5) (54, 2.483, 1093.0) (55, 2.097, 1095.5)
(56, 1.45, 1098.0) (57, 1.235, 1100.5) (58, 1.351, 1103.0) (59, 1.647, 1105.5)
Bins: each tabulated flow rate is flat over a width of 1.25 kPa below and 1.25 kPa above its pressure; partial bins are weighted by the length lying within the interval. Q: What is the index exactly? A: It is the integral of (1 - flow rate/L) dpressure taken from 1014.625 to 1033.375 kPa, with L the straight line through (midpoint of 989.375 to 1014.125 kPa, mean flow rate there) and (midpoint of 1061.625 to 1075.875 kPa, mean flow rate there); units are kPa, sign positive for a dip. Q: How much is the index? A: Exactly -2.0 kPa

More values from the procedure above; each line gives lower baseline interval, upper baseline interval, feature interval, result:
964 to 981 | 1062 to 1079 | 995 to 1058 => -3.4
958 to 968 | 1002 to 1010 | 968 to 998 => 7.9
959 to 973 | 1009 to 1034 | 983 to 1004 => 6.1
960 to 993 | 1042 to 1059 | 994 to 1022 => -3.7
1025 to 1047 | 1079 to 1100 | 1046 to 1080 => -2.0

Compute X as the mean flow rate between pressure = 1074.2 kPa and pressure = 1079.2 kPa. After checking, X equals 2.95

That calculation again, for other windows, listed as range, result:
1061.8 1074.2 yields 3.02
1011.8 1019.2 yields 3.62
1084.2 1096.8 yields 2.64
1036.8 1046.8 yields 3.18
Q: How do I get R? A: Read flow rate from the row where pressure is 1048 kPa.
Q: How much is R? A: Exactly 3.401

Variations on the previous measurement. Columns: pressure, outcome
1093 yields 2.483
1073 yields 3.125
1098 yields 1.45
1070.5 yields 3.046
